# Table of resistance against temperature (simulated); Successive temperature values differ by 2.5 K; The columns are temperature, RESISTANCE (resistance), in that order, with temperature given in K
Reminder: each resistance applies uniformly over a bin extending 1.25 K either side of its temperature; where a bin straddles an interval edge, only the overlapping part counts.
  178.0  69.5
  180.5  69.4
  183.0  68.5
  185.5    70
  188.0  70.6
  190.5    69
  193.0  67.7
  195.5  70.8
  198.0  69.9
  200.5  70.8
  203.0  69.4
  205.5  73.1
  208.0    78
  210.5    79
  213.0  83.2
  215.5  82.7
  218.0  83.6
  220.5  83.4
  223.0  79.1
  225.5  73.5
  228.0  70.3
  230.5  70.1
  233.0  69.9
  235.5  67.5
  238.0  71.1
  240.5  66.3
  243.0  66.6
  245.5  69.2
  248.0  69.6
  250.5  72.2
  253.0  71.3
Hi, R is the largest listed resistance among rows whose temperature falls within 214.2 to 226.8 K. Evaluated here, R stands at 83.6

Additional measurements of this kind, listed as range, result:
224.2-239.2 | 73.5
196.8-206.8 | 73.1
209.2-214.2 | 83.2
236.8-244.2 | 71.1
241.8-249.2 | 69.6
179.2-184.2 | 69.4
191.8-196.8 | 70.8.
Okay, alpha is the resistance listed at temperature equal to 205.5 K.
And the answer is 73.1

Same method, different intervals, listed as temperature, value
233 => 69.9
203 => 69.4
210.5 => 79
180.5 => 69.4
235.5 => 67.5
